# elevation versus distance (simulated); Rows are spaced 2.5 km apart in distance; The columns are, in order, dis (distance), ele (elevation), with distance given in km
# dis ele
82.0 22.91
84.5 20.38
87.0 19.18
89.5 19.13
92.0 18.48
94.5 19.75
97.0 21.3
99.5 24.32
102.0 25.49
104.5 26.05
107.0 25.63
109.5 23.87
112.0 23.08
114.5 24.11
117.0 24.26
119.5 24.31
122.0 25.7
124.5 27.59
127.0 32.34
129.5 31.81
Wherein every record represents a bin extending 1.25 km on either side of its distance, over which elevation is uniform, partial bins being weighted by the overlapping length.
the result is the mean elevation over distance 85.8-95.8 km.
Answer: 19.1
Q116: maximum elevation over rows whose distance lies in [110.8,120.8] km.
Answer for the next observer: 24.31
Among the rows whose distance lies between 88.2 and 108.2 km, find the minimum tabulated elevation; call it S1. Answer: 18.48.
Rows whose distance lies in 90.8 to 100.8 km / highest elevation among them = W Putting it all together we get 24.32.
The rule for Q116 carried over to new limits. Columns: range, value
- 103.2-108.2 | 26.05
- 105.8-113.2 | 25.63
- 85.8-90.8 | 19.18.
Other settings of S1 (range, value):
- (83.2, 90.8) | 19.13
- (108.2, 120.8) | 23.08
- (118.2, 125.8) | 24.31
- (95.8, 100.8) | 21.3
